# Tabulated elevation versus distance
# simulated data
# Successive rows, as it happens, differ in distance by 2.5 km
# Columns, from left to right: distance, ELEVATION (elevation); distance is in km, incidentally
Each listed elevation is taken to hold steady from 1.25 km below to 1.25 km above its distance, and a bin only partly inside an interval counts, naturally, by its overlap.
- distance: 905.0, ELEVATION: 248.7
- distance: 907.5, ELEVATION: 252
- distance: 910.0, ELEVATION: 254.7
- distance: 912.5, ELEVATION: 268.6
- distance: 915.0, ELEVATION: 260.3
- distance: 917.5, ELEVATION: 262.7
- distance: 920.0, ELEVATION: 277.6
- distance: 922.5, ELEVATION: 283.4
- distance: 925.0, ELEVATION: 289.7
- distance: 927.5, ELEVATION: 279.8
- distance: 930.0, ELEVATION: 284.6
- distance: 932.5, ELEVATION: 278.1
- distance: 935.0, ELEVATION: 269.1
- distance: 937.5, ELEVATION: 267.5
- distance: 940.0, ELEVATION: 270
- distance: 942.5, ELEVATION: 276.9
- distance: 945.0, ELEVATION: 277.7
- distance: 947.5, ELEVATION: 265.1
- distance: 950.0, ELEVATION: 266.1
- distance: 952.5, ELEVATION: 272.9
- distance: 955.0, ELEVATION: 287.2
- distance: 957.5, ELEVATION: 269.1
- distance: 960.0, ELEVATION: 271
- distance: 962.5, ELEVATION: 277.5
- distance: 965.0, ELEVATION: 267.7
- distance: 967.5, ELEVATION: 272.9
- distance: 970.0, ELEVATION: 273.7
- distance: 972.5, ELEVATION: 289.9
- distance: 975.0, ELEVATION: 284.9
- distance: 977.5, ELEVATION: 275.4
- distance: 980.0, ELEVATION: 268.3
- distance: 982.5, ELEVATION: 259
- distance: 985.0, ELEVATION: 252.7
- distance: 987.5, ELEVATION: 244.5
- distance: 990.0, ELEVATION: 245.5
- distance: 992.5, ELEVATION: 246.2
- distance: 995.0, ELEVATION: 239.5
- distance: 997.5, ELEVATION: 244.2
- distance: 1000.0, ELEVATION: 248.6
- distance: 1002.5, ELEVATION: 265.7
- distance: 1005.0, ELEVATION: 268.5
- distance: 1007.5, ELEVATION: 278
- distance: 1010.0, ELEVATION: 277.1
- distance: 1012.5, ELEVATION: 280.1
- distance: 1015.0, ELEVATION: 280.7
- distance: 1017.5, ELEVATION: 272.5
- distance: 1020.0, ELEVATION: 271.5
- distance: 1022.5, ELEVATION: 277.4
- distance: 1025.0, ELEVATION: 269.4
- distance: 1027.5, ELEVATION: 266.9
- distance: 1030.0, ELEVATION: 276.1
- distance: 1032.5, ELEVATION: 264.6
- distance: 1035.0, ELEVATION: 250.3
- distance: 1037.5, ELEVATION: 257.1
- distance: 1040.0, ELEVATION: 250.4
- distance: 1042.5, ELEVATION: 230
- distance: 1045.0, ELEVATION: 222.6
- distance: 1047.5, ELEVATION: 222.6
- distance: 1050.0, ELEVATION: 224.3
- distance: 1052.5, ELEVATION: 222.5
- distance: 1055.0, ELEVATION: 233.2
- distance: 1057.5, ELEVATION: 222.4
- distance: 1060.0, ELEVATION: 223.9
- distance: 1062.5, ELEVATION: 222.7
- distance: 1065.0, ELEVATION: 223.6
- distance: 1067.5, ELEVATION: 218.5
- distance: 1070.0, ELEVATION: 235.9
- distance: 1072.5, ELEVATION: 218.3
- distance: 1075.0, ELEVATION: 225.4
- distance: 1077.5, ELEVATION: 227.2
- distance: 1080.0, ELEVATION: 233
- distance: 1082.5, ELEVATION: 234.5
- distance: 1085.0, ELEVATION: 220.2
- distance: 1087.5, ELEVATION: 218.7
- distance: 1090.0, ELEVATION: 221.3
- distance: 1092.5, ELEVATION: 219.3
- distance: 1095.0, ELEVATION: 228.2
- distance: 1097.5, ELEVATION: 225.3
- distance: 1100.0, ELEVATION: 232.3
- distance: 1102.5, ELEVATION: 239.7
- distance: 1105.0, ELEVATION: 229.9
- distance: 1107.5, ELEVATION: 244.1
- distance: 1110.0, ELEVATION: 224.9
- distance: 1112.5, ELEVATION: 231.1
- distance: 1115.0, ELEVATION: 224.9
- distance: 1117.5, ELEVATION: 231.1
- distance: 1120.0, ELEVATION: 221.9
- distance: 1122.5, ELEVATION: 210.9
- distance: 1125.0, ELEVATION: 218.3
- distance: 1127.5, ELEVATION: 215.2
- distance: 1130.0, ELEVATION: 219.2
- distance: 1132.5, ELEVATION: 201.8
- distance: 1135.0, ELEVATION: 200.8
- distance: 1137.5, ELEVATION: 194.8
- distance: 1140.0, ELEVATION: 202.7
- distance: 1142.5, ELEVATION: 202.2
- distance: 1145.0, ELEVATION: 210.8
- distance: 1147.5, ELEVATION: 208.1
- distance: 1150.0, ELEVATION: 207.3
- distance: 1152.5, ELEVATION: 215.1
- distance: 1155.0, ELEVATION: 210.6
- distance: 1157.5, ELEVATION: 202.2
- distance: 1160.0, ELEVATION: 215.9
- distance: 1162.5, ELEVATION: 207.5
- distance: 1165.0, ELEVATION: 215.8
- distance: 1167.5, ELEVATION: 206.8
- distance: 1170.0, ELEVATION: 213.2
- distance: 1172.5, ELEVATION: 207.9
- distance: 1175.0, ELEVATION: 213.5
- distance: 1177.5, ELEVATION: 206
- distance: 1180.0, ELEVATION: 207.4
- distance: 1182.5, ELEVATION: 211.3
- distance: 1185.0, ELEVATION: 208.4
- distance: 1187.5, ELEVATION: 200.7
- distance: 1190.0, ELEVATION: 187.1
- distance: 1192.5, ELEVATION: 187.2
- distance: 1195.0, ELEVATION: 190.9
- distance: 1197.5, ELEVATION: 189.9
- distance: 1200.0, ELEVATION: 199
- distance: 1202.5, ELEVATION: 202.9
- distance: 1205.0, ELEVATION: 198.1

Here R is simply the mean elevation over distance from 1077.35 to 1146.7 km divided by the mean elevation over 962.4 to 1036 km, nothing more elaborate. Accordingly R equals 0.8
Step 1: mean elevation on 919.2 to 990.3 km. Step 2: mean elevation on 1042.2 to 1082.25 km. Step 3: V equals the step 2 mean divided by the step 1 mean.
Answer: 0.83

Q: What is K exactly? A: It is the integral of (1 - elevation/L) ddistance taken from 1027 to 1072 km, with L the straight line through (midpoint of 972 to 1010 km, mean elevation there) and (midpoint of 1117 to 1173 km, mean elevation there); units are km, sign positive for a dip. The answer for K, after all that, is 1.01 km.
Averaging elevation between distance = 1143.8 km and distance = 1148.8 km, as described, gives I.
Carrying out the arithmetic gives 209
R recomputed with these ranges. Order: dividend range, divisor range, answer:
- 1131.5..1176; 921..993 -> 0.76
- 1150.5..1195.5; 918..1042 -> 0.77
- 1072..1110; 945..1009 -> 0.86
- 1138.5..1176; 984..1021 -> 0.80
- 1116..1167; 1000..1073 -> 0.84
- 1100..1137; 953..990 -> 0.82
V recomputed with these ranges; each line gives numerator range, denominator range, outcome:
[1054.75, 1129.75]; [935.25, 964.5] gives 0.83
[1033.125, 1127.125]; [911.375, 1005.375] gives 0.85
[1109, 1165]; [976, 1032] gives 0.81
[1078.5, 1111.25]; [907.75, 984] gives 0.84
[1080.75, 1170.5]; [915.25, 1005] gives 0.81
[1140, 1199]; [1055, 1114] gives 0.90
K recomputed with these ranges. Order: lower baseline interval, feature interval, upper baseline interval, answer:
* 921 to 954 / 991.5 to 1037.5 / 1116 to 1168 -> -2.6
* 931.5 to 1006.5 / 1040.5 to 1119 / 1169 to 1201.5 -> 2.0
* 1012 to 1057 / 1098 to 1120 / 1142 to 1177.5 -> -0.4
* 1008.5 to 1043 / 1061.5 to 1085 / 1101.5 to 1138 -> 1.7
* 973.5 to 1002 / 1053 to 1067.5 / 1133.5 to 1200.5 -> 0.7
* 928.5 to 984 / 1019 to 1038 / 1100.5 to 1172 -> -1.3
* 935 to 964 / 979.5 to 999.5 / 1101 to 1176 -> 0.9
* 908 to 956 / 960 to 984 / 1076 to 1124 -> -1.1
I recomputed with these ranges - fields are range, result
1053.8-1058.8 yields 228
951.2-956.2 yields 280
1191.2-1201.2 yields 192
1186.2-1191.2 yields 194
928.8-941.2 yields 274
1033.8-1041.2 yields 253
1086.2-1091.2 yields 220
